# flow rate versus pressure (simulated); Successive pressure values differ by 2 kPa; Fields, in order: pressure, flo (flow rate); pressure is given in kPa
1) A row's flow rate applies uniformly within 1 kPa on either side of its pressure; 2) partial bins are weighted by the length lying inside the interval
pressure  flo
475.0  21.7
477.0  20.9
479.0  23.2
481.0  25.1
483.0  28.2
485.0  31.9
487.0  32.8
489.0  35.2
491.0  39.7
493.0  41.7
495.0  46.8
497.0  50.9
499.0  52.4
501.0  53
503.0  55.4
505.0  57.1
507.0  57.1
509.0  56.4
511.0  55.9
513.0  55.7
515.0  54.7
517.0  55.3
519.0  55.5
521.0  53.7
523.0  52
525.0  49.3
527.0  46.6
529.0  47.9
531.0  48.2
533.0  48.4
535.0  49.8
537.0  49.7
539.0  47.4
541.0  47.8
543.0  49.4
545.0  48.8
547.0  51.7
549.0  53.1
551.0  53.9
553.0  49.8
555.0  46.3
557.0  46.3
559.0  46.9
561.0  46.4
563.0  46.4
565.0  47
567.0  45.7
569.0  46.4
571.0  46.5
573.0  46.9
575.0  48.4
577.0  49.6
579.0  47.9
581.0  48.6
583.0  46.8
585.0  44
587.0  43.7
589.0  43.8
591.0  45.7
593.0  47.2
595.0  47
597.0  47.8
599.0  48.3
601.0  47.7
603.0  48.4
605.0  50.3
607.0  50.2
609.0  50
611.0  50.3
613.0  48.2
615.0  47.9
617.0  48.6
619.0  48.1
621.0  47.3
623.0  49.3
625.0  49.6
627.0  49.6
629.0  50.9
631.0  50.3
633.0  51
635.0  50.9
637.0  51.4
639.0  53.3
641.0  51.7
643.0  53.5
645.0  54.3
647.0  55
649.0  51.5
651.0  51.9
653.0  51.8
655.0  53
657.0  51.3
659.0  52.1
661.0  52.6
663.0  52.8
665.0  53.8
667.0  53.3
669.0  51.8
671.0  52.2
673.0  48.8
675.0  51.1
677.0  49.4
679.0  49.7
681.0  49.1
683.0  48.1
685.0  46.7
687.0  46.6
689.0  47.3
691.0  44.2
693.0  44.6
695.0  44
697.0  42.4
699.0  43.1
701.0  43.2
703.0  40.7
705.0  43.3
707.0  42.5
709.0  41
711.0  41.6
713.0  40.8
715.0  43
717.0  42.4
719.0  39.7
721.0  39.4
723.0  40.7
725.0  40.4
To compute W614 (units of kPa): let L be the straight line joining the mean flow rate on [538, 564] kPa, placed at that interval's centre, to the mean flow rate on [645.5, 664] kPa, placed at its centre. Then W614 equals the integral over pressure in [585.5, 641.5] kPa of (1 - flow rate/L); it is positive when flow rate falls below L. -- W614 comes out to 2.4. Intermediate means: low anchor 48.8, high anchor 52.5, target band 48.8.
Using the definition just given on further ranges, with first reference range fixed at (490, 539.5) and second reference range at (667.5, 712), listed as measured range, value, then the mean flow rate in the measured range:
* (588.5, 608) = 0.4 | 47.7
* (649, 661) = -1.3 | 52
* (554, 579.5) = 1.4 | 47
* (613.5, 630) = -0.3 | 48.9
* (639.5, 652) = -1.5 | 53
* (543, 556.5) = 0.0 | 50.4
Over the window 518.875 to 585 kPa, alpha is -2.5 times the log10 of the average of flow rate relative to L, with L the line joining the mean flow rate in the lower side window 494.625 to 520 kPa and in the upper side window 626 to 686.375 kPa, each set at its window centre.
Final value 0.11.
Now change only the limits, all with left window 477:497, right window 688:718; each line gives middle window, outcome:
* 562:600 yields -0.23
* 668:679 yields -0.21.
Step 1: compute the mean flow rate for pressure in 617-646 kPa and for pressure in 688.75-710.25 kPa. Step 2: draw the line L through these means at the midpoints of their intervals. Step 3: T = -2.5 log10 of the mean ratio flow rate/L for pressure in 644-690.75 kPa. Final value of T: -0.09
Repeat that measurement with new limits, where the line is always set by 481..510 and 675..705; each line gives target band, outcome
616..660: -0.127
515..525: -0.192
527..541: -0.077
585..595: 0.003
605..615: -0.095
